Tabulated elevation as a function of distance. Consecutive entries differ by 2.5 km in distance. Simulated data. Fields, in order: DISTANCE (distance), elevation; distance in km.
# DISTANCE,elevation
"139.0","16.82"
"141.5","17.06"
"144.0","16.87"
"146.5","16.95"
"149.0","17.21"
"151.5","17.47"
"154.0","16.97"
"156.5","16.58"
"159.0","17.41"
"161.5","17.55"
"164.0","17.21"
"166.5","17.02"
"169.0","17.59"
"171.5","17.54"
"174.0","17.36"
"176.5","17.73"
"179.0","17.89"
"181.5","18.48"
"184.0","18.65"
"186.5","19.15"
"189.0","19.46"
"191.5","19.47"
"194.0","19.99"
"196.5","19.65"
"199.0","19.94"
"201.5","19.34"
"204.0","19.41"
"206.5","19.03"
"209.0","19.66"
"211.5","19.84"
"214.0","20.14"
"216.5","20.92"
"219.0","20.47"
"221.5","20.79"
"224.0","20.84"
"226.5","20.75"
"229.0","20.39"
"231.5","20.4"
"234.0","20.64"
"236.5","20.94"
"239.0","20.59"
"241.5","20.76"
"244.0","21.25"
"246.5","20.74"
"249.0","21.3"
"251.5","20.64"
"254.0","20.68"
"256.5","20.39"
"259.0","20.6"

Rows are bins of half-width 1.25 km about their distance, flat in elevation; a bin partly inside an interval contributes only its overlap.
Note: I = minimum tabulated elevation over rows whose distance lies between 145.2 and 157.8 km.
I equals 16.58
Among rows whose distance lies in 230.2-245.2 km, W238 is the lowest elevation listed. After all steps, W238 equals 20.4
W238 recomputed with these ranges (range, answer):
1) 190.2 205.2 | 19.34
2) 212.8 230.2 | 20.14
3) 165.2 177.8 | 17.02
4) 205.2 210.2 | 19.03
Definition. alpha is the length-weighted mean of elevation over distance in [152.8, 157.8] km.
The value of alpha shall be 16.8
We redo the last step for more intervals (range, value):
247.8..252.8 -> 21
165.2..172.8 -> 17.4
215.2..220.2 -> 20.7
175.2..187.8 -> 18.4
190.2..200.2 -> 19.8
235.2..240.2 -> 20.8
